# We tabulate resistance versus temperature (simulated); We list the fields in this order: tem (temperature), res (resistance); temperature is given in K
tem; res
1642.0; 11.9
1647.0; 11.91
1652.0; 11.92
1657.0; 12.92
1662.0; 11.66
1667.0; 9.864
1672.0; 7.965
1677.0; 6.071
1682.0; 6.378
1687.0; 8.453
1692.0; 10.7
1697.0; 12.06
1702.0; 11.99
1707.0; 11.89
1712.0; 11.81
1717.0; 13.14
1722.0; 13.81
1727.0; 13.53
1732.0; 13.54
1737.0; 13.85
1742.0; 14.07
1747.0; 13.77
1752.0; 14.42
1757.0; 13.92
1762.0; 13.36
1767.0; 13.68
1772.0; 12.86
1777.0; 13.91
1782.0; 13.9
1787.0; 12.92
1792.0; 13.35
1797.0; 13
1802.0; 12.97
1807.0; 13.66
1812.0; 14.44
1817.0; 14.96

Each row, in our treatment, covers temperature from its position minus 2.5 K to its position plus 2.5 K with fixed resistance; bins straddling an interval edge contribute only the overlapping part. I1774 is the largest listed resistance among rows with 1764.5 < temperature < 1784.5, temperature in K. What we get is 13.91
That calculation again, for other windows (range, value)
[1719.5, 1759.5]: 14.42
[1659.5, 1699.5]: 12.06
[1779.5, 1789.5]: 13.9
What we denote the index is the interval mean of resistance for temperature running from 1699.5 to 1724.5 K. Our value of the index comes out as 12.5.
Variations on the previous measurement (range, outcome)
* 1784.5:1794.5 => 13.1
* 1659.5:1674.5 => 9.83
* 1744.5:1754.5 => 14.1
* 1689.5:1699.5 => 11.4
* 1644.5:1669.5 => 11.7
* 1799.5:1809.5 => 13.3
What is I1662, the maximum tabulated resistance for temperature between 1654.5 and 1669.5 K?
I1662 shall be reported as 12.92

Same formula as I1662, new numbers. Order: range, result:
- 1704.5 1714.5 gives 11.89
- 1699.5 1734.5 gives 13.81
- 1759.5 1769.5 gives 13.68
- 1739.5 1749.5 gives 14.07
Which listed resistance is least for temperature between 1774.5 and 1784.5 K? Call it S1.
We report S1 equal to 13.9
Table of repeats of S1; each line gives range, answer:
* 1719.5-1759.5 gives 13.53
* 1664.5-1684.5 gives 6.071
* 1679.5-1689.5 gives 6.378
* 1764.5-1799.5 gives 12.86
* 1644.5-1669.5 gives 9.864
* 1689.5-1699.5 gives 10.7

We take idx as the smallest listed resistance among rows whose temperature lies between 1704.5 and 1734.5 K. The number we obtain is 11.81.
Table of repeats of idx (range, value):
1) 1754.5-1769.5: 13.36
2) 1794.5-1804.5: 12.97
